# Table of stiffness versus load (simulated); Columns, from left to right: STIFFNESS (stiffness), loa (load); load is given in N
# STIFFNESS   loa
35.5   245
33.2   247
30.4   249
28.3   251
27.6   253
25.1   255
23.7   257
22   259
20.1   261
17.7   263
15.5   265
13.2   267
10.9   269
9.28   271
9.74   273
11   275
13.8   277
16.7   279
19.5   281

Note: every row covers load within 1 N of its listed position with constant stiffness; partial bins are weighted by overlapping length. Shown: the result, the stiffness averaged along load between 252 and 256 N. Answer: 26.4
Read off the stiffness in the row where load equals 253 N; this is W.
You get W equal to 27.6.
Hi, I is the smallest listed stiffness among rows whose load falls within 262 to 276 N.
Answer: 9.28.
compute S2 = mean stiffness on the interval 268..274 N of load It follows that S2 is 9.97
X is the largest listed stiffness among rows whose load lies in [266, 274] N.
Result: 13.2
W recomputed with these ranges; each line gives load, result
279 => 16.7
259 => 22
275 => 11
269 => 10.9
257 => 23.7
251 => 28.3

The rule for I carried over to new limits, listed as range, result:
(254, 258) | 23.7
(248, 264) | 17.7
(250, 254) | 27.6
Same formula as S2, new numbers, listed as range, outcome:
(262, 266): 16.6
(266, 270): 12.1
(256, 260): 22.9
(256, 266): 19.8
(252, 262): 23.7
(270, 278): 11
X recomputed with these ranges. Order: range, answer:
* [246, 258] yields 33.2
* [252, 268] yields 27.6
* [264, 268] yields 15.5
